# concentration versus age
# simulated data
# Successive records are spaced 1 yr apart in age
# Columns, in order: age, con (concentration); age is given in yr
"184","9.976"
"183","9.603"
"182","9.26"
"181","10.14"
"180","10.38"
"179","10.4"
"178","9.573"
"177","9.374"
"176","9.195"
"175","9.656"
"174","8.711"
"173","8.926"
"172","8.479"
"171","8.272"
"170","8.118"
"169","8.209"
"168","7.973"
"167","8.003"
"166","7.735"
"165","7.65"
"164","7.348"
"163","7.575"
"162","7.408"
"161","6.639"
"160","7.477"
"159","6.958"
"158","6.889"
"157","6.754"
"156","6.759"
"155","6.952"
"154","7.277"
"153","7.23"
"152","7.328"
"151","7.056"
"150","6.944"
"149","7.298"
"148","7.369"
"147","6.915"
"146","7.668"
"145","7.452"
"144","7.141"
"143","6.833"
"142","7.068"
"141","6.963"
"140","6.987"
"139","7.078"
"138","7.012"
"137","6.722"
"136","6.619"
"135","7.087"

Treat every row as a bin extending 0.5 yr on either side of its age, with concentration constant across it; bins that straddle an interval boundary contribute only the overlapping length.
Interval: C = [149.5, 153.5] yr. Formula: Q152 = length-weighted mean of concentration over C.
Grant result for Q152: 7.14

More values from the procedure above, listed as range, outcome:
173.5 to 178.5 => 9.3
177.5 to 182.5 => 9.95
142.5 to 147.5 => 7.2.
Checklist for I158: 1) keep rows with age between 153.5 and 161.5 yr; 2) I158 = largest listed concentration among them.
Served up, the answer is 7.477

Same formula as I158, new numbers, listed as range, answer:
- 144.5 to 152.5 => 7.668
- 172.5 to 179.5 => 10.4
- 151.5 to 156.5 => 7.328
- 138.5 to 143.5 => 7.078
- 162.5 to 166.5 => 7.735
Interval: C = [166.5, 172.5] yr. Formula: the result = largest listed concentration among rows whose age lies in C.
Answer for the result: 8.479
